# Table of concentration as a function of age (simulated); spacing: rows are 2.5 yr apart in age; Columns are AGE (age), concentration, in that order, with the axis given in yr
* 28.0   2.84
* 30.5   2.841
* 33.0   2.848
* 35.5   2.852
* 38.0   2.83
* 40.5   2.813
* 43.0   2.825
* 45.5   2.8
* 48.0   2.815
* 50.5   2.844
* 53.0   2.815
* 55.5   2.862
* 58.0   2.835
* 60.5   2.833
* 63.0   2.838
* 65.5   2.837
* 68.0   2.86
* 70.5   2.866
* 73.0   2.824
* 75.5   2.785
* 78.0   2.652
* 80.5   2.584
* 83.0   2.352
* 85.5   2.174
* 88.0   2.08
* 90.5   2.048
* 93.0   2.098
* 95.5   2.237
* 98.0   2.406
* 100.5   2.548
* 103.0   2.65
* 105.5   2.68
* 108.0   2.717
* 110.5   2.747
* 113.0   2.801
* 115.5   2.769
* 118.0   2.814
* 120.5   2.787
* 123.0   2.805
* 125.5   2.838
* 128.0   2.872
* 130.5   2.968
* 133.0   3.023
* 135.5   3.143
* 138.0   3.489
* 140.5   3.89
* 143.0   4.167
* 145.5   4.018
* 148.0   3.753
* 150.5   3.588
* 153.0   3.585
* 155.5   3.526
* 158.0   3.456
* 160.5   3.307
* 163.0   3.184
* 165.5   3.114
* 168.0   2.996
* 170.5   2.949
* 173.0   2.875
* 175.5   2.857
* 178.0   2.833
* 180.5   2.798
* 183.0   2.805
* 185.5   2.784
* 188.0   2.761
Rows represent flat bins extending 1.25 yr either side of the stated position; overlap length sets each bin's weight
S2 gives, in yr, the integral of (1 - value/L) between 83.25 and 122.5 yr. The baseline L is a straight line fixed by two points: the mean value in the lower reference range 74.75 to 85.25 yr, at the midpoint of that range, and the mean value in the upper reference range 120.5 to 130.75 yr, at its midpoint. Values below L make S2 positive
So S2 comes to 2.9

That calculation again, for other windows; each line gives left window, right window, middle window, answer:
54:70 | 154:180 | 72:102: 5.2 yr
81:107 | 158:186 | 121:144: -4.8 yr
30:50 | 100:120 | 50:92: 2.1 yr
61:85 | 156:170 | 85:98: 3.1 yr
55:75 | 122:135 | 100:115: 1.0 yr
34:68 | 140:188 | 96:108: 1.8 yr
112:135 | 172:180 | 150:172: -3.3 yr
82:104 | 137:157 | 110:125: 0.8 yr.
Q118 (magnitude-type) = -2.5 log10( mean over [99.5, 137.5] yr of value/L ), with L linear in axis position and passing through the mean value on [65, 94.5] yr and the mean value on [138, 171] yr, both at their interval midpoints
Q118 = 0.08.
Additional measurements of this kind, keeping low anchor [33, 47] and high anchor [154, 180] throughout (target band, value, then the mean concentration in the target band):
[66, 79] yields 0.04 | 2.8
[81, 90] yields 0.30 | 2.22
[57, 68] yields 0.01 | 2.84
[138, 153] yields -0.24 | 3.83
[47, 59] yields 0.01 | 2.83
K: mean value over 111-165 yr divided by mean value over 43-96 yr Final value 1.2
